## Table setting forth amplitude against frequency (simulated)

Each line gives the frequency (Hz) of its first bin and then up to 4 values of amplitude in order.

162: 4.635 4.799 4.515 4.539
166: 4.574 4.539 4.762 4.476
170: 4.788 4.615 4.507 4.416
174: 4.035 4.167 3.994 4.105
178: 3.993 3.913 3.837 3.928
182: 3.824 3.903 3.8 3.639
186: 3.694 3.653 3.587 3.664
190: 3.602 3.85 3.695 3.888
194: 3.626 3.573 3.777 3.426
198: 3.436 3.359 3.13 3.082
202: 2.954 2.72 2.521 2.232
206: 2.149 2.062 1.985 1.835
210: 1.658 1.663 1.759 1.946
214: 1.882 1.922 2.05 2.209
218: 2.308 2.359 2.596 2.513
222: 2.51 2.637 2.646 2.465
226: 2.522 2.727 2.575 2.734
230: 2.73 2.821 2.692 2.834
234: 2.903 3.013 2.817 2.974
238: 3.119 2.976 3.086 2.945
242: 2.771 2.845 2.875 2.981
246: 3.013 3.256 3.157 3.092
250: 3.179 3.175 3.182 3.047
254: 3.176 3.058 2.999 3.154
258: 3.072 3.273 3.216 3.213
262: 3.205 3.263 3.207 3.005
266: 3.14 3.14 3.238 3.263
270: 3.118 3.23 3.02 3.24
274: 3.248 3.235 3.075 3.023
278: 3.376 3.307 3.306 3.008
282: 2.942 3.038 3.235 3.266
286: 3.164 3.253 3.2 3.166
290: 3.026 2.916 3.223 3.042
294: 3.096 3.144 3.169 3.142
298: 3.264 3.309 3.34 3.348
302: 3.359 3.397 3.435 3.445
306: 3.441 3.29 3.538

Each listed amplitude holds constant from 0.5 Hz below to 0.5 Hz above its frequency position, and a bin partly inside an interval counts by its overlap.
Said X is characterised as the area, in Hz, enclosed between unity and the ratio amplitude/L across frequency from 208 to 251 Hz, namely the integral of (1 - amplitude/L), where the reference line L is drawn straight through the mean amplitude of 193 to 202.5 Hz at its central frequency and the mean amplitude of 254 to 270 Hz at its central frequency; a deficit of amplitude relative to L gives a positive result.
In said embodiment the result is 8.7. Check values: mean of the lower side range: 3.4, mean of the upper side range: 3.16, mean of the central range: 2.61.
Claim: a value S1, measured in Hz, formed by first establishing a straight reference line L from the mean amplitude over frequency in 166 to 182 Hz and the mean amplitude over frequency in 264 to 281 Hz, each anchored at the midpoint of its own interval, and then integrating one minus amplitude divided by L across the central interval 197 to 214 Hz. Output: 6.54 Hz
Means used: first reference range 4.27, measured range 2.42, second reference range 3.18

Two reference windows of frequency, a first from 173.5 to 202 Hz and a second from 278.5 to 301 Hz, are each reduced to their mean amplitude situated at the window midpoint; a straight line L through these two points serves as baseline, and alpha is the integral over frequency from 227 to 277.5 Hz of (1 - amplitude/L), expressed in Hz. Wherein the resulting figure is 4.67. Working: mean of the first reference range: 3.71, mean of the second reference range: 3.17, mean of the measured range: 3.05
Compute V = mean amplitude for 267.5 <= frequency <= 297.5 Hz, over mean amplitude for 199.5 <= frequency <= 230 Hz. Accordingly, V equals 1.34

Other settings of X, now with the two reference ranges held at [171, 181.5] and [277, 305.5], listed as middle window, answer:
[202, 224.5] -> 9.5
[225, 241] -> 3.7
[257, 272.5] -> 1.1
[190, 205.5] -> 2.6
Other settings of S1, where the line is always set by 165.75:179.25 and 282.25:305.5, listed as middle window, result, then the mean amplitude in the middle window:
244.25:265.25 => 2.6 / 3.14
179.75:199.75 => 2.4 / 3.68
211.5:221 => 4.3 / 2.14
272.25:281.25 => 0.5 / 3.2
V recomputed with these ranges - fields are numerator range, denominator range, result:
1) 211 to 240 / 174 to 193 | 0.66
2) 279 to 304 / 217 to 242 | 1.17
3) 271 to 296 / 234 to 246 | 1.07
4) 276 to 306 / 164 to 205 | 0.84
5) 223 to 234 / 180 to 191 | 0.72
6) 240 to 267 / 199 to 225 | 1.34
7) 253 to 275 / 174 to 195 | 0.83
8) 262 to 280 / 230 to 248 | 1.09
